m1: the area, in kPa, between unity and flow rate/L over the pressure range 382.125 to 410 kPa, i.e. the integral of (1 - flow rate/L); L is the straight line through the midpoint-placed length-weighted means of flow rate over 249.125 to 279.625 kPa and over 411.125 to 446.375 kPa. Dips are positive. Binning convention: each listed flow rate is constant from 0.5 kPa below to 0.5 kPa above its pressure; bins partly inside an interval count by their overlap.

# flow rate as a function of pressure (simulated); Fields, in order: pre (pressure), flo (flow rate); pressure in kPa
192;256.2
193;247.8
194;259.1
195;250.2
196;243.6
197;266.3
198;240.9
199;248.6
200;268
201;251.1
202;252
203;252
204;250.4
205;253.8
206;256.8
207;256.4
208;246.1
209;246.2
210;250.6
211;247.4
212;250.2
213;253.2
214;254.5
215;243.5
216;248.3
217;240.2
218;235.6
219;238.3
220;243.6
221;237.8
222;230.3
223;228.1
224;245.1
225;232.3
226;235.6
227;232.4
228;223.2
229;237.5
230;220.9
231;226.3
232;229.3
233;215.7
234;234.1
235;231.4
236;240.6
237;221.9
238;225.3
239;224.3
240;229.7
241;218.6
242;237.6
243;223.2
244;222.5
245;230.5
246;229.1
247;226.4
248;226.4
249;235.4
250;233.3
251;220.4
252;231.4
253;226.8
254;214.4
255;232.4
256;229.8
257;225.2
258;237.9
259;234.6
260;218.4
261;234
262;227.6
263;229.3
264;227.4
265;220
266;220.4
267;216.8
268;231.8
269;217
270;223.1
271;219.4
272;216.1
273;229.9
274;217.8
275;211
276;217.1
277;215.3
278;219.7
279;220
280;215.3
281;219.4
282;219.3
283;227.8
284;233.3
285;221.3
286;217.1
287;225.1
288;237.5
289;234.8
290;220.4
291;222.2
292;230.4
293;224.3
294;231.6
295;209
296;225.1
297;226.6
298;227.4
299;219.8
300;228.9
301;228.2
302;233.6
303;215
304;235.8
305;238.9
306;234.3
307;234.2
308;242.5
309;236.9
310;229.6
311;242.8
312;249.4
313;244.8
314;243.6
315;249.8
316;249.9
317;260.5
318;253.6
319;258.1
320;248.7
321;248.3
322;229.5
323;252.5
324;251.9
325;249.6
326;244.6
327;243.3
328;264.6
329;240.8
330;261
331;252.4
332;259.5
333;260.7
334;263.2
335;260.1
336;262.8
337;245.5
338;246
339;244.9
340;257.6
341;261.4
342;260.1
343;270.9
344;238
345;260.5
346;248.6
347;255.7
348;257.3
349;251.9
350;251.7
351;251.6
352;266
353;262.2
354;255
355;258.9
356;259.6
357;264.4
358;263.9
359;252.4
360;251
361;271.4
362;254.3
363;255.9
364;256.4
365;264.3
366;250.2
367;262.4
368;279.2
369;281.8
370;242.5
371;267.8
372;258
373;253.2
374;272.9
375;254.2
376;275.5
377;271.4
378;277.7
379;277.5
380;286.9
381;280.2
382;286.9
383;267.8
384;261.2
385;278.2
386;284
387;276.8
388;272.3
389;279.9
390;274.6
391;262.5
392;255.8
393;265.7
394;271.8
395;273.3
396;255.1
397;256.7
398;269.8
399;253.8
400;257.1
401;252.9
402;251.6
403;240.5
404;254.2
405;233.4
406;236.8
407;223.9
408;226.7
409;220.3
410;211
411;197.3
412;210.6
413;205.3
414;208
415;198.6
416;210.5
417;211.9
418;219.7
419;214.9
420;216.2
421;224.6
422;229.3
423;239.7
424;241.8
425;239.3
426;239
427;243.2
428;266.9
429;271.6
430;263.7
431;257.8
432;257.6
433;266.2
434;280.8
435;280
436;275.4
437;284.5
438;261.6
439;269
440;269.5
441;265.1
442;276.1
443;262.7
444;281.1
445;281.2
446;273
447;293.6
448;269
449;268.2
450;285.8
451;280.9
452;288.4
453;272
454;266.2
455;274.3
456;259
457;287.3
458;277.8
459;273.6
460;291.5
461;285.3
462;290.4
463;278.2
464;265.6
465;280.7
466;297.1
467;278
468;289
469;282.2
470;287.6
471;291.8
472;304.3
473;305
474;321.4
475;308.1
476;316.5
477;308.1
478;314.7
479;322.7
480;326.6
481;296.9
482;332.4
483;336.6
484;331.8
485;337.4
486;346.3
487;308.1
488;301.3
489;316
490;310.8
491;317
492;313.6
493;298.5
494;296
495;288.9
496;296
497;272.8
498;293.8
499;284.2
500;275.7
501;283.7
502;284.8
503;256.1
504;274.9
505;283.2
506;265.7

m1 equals -1.6 kPa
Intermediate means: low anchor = 224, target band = 257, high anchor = 248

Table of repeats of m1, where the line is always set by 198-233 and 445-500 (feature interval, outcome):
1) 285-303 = 2.3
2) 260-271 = 1.3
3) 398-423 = 5.0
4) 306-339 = 2.0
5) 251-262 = 1.0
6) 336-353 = 0.9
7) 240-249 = 0.8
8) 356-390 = 0.9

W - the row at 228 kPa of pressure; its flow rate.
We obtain 223.2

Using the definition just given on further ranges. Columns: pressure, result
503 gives 256.1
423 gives 239.7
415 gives 198.6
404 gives 254.2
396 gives 255.1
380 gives 286.9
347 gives 255.7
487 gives 308.1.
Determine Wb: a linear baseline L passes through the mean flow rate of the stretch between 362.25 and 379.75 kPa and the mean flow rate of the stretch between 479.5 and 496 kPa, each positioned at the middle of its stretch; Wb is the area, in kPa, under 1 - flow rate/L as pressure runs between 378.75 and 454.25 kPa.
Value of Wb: 7.7 kPa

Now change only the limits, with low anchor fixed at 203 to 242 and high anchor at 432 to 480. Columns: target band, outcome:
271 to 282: 1.3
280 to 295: 1.5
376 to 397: -0.2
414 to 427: 2.5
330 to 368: 0.8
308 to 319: 0.4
